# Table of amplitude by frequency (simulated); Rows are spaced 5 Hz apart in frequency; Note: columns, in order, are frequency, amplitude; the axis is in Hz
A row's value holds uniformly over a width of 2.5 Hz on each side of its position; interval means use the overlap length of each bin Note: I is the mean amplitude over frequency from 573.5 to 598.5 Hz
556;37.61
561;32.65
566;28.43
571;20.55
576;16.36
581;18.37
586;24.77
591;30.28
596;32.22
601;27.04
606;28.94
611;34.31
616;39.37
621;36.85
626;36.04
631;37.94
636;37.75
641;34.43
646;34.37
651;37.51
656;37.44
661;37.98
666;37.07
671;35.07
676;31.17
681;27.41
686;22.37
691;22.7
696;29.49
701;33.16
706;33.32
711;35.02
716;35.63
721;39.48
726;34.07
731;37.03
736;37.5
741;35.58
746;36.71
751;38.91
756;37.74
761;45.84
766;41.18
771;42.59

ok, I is 24.4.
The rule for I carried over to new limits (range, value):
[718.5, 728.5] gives 36.8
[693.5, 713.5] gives 32.7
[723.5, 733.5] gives 35.5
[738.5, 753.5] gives 37.1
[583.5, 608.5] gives 28.6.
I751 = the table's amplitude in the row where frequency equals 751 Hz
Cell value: 38.91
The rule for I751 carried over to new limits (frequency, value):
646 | 34.37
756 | 37.74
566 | 28.43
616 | 39.37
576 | 16.36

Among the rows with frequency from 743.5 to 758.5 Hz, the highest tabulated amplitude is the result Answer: 38.91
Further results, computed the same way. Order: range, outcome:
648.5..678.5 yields 37.98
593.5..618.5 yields 39.37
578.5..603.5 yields 32.22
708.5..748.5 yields 39.48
